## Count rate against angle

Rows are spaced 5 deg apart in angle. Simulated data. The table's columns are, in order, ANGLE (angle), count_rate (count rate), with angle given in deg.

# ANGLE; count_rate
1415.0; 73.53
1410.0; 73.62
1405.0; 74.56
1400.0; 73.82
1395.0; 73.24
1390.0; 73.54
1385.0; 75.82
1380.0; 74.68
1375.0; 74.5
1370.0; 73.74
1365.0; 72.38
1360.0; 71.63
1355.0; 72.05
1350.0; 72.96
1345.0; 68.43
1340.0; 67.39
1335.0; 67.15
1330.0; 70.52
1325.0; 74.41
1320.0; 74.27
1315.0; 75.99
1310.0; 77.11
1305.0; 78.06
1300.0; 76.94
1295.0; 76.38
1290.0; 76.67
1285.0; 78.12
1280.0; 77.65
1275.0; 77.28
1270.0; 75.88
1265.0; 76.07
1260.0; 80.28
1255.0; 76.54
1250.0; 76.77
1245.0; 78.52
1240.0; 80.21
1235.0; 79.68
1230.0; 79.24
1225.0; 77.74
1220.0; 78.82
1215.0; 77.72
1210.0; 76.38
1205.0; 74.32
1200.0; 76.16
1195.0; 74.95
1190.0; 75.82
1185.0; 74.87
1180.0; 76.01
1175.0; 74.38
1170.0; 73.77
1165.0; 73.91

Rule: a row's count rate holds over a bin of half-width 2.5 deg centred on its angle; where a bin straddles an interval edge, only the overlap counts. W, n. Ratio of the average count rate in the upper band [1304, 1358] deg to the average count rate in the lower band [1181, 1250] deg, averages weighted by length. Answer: 0.94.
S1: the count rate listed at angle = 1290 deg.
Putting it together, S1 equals 76.67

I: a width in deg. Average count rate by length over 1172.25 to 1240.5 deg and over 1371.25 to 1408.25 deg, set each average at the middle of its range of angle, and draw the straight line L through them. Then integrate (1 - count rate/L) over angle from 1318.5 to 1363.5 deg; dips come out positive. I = 2.40 deg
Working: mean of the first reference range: 76.8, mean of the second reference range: 74.3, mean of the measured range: 70.9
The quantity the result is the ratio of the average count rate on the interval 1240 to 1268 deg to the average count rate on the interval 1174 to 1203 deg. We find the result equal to 1.03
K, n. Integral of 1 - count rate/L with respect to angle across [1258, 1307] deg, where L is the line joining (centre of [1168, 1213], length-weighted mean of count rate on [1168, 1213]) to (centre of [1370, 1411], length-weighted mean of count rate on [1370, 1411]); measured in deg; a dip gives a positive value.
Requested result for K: -1.66 deg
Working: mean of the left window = 75.2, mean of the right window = 74.2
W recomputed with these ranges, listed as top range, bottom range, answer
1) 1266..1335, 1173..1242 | 0.99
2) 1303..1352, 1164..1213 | 0.97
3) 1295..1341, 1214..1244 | 0.94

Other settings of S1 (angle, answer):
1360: 71.63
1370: 73.74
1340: 67.39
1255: 76.54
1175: 74.38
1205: 74.32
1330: 70.52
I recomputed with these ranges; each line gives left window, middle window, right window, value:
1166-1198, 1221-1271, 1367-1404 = -2.3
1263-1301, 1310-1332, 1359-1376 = 0.3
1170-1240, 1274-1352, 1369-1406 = 1.0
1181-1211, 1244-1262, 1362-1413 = -0.7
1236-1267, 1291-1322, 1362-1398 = -0.1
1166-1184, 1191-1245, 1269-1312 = -1.4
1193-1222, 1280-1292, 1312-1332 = -0.4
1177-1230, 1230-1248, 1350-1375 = -0.9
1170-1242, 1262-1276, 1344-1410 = -0.2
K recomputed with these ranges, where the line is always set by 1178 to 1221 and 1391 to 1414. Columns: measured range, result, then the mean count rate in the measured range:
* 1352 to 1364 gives 0.4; 72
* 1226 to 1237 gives -0.5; 79.2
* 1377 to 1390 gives -0.2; 74.9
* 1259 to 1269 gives -0.3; 77.5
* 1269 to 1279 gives -0.2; 76.8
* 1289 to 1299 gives -0.2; 76.6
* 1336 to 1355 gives 1.2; 69.7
